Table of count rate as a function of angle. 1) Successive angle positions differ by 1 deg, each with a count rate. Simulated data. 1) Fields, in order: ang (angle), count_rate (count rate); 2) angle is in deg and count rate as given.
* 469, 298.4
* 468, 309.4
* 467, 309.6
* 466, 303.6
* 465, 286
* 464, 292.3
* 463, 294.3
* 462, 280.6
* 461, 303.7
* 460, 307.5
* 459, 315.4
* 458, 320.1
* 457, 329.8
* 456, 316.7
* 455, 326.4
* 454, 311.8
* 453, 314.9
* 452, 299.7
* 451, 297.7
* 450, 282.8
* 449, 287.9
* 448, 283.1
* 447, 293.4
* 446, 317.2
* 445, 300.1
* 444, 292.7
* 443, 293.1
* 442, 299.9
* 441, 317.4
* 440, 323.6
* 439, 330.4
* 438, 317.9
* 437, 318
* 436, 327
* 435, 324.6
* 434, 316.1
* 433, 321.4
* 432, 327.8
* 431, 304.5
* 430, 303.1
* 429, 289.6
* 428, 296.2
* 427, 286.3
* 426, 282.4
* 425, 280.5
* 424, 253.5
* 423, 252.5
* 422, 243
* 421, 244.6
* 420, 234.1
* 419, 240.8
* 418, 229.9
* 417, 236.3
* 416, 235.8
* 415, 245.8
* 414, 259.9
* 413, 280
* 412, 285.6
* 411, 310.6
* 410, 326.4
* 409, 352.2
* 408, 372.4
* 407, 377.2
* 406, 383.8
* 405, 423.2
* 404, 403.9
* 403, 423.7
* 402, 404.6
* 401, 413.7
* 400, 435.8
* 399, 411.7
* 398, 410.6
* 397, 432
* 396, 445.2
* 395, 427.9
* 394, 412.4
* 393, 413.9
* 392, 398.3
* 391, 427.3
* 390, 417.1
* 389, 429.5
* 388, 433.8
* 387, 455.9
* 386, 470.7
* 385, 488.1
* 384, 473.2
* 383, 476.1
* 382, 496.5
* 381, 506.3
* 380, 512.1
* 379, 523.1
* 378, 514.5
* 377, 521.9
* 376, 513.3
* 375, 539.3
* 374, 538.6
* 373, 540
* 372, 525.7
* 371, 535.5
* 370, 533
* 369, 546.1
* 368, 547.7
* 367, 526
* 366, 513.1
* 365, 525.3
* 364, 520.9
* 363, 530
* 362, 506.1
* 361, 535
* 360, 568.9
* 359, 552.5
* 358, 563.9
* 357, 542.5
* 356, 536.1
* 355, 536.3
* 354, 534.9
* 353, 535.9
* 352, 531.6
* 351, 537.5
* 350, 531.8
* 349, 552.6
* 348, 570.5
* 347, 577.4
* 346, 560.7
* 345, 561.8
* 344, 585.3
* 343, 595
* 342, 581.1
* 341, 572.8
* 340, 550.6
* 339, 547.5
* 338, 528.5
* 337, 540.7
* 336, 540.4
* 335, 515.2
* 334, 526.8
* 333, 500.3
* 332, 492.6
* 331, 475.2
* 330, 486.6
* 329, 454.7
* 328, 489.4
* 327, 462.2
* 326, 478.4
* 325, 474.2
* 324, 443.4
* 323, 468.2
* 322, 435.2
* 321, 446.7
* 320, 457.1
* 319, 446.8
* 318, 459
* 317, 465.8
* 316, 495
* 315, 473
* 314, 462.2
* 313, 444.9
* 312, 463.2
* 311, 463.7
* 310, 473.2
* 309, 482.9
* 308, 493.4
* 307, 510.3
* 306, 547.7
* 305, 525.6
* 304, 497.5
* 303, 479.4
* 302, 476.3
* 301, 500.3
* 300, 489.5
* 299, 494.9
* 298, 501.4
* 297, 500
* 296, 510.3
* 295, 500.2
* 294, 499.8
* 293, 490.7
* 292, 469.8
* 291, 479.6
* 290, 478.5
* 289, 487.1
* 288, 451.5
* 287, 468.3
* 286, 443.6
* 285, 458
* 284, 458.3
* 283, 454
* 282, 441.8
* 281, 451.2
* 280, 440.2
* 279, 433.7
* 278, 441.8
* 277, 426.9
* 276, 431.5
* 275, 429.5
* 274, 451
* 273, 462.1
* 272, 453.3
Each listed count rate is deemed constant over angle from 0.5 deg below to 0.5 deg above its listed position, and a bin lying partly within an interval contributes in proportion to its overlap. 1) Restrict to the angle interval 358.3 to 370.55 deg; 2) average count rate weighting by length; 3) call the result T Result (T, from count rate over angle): 534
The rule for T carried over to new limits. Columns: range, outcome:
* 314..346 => 502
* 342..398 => 511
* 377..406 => 446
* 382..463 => 337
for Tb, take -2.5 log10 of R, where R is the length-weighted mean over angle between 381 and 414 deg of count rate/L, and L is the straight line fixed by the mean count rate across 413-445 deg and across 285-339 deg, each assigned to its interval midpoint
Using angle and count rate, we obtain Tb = -0.20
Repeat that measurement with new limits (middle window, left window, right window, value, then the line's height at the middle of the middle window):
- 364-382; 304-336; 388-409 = -0.21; 434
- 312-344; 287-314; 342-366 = 0.05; 519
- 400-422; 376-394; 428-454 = 0.24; 393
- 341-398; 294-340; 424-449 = -0.25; 407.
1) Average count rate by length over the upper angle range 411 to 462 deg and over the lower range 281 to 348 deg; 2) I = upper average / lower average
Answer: 0.6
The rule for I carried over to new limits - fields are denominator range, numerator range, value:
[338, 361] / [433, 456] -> 0.56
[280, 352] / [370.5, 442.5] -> 0.76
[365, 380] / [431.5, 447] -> 0.59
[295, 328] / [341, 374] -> 1.14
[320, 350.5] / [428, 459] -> 0.60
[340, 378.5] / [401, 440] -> 0.57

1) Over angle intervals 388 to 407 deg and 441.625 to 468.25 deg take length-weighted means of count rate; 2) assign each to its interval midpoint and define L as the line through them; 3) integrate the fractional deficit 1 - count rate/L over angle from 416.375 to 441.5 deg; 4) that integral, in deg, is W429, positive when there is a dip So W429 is 4.6 deg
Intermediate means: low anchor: 417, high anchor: 303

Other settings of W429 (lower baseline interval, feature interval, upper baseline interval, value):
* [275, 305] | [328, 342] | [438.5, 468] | -3.1 deg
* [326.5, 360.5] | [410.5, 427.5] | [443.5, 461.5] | 5.3 deg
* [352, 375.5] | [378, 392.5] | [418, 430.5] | -0.8 deg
